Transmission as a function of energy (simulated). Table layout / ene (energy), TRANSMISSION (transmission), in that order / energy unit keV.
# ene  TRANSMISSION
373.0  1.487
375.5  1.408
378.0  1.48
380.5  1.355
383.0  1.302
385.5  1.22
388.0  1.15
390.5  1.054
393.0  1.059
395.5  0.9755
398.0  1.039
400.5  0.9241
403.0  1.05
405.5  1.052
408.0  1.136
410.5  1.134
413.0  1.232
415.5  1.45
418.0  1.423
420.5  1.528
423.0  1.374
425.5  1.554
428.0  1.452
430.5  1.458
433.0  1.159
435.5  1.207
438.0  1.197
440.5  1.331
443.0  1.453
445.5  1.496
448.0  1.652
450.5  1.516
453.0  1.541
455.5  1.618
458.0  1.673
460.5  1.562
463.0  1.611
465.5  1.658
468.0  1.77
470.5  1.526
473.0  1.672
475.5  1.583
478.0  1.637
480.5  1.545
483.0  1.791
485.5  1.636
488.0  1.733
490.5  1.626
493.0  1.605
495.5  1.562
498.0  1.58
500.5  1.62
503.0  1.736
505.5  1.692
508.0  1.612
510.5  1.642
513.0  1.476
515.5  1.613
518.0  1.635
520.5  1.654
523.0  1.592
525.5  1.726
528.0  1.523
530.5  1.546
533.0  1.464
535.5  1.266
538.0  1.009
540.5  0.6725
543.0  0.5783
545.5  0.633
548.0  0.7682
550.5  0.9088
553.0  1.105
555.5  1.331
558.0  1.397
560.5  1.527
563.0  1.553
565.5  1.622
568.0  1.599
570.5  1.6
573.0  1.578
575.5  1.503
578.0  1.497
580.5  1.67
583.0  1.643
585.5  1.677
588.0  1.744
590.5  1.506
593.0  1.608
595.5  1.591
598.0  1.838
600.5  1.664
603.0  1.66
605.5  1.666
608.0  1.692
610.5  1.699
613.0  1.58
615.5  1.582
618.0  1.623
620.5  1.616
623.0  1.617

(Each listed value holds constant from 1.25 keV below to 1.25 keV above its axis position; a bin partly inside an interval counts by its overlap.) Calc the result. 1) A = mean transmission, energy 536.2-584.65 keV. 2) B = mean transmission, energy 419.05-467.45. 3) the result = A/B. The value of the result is 0.86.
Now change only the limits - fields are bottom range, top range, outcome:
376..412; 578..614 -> 1.45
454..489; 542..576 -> 0.77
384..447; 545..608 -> 1.20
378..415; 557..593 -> 1.39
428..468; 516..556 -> 0.82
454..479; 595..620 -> 1.02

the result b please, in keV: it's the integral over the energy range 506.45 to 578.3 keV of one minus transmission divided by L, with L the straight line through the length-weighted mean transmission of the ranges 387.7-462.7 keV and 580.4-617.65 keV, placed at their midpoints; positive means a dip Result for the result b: 8.2 keV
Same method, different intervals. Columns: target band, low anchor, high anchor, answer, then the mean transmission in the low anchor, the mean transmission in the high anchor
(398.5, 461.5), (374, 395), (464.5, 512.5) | 2.72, 1.25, 1.64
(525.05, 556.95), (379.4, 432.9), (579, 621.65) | 8.70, 1.23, 1.65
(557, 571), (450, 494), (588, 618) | 0.79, 1.63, 1.65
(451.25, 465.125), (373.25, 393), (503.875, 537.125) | -1.60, 1.28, 1.57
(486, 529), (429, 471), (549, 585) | -4.21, 1.49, 1.47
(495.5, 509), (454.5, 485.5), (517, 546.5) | -1.79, 1.64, 1.28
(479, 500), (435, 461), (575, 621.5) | -1.51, 1.48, 1.64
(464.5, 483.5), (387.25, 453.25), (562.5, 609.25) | -3.42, 1.28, 1.63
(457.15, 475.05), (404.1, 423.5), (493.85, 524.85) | -2.04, 1.29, 1.62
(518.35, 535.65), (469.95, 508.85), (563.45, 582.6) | 0.56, 1.64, 1.58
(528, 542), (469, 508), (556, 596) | 3.45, 1.64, 1.58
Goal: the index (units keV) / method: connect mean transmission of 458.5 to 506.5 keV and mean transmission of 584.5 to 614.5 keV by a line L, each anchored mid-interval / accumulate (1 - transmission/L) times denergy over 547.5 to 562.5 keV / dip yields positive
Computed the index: 4.0 keV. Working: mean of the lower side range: 1.64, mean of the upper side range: 1.66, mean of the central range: 1.21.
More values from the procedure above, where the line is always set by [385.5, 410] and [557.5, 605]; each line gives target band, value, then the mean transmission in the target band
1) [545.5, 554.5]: 3.67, 0.898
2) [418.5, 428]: -2.84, 1.48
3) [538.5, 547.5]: 4.95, 0.671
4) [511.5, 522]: -1.33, 1.6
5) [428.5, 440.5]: -1.09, 1.28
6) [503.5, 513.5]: -1.69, 1.62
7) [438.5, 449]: -2.28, 1.46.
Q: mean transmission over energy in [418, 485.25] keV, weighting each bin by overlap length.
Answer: 1.52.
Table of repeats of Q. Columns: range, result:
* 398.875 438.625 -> 1.27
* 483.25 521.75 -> 1.63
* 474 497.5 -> 1.63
